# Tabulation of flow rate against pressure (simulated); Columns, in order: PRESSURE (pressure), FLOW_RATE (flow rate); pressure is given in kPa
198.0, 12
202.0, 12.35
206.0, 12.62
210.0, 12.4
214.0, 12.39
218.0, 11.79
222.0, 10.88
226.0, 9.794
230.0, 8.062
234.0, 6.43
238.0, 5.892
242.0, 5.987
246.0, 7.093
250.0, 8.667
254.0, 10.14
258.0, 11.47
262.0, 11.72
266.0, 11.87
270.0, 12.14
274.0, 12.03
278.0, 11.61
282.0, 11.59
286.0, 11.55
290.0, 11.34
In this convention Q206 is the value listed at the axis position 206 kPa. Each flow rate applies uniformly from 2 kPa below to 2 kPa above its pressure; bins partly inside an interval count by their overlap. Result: 12.62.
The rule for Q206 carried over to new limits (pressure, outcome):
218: 11.79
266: 11.87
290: 11.34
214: 12.39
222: 10.88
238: 5.892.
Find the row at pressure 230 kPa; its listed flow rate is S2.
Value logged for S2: 8.062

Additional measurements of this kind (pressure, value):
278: 11.61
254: 10.14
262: 11.72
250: 8.667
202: 12.35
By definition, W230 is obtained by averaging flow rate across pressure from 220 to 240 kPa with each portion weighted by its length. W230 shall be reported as 8.21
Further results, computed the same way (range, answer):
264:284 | 11.8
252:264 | 11.1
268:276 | 12.1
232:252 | 6.81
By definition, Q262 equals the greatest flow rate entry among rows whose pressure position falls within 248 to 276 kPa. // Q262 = 12.14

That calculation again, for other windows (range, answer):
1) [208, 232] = 12.4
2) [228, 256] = 10.14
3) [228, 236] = 8.062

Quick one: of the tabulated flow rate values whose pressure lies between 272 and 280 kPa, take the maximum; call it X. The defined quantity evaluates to 12.03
